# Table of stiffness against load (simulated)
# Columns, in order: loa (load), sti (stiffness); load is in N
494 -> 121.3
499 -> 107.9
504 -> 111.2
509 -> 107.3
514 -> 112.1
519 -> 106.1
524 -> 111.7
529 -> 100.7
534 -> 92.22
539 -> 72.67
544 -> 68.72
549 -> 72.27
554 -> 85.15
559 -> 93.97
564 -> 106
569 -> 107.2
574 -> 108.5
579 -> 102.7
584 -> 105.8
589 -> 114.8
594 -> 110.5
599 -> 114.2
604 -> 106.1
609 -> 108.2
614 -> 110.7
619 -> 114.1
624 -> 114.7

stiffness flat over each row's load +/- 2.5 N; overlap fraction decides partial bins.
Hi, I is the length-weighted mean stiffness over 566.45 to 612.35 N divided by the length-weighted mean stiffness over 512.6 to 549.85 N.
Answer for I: 1.18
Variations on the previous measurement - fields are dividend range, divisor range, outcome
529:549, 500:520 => 0.73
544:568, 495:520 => 0.80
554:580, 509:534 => 0.96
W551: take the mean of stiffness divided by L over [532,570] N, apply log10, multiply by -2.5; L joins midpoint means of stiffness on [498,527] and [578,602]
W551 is 0.26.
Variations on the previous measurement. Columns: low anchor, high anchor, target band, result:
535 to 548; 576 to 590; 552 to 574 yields -0.10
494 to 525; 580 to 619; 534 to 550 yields 0.43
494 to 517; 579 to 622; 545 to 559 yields 0.35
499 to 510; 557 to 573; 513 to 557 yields 0.17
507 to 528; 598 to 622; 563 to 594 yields 0.02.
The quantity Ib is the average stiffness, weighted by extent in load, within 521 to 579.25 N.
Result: 93.2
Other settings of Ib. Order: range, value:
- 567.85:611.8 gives 109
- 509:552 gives 92.9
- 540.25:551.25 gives 70.7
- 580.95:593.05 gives 110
